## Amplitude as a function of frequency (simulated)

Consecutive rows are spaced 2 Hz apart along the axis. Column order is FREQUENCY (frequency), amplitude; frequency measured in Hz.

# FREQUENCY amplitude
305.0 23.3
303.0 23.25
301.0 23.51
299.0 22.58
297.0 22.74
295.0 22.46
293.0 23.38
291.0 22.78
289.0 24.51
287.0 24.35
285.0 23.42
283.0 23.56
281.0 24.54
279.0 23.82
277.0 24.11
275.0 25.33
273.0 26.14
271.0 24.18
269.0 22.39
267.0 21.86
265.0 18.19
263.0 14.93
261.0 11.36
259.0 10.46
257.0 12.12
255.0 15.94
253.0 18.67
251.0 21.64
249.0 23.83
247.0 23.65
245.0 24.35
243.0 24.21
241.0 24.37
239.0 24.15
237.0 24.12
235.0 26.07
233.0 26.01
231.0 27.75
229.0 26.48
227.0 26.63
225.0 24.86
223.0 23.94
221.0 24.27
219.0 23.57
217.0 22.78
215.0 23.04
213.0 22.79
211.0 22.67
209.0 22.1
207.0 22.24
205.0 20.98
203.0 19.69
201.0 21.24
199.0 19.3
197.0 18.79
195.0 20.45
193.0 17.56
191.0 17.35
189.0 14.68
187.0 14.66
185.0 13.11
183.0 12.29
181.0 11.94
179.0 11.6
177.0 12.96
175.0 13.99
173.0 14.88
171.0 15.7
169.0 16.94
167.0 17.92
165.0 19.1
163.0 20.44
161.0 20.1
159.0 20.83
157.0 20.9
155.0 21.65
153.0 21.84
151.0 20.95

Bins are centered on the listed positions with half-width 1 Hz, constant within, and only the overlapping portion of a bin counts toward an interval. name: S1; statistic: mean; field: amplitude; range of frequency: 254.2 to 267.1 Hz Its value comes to 14.5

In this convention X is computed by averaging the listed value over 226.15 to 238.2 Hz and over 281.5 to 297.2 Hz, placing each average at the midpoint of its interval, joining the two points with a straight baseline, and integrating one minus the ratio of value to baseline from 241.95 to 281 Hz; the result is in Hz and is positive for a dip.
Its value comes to 6.70 Hz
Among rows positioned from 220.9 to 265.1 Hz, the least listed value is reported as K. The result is 10.46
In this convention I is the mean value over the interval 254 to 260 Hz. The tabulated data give 12.8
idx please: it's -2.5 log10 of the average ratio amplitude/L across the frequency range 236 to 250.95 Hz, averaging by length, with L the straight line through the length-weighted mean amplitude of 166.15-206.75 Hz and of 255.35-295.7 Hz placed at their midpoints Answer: -0.23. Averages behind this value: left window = 16.4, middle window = 23.9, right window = 21.1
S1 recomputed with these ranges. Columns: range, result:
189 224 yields 21.1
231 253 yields 24.1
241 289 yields 21.1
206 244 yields 24.3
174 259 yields 20.4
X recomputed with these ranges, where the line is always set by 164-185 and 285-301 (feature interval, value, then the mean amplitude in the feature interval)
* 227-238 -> -4.2 Hz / 26.1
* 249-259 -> 1.6 Hz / 17.1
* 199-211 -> -3.1 Hz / 21.2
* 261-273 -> 0.8 Hz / 20.1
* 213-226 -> -4.2 Hz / 23.7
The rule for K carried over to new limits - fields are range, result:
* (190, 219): 17.35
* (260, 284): 11.36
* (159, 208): 11.6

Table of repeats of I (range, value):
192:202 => 19.5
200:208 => 21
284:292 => 23.8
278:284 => 24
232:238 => 25.4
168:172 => 16.3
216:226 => 23.9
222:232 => 25.9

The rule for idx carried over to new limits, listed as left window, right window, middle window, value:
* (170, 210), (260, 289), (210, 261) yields -0.156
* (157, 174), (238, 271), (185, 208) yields 0.016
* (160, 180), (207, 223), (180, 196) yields 0.246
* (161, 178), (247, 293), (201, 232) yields -0.248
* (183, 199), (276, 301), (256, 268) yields 0.413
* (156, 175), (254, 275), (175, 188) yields 0.381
